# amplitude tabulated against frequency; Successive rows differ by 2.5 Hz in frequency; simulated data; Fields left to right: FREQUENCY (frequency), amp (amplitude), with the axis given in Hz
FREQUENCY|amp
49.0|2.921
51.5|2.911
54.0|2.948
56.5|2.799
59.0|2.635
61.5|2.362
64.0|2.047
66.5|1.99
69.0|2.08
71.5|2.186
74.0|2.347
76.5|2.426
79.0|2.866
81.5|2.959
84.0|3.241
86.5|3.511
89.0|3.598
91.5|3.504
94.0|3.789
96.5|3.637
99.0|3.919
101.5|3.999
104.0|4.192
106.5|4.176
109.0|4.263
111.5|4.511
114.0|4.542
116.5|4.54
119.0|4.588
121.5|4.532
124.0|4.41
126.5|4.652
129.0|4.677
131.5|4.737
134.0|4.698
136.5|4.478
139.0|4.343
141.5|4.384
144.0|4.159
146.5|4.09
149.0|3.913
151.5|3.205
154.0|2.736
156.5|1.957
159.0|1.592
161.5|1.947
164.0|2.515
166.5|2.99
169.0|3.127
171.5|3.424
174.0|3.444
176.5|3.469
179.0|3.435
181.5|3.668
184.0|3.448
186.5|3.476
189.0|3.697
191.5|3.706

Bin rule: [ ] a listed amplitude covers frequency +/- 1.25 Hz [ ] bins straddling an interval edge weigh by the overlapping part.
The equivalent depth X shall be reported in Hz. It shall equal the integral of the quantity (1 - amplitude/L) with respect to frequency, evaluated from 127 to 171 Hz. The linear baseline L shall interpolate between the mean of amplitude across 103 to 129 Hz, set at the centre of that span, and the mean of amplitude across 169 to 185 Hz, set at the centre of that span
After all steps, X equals 4.8 Hz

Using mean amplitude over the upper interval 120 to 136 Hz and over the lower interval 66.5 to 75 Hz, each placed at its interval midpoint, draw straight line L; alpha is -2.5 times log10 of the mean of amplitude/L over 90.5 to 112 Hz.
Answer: -0.15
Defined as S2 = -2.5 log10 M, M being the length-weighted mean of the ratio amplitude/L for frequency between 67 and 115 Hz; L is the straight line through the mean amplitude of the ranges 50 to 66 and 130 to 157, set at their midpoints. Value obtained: -0.09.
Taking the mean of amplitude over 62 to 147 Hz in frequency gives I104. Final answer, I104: 3.75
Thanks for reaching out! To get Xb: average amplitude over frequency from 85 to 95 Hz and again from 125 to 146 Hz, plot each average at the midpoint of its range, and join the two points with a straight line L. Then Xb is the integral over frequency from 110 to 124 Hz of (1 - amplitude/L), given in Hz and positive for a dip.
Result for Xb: -1.4 Hz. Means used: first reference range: 3.59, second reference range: 4.5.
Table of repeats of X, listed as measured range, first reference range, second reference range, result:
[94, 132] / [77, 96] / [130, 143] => -3.6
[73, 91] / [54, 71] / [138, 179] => -3.4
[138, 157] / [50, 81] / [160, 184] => -4.4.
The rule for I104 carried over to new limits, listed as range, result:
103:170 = 3.85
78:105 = 3.57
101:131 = 4.44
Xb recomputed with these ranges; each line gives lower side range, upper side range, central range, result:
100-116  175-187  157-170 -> 4.54 Hz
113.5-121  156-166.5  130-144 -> -4.22 Hz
